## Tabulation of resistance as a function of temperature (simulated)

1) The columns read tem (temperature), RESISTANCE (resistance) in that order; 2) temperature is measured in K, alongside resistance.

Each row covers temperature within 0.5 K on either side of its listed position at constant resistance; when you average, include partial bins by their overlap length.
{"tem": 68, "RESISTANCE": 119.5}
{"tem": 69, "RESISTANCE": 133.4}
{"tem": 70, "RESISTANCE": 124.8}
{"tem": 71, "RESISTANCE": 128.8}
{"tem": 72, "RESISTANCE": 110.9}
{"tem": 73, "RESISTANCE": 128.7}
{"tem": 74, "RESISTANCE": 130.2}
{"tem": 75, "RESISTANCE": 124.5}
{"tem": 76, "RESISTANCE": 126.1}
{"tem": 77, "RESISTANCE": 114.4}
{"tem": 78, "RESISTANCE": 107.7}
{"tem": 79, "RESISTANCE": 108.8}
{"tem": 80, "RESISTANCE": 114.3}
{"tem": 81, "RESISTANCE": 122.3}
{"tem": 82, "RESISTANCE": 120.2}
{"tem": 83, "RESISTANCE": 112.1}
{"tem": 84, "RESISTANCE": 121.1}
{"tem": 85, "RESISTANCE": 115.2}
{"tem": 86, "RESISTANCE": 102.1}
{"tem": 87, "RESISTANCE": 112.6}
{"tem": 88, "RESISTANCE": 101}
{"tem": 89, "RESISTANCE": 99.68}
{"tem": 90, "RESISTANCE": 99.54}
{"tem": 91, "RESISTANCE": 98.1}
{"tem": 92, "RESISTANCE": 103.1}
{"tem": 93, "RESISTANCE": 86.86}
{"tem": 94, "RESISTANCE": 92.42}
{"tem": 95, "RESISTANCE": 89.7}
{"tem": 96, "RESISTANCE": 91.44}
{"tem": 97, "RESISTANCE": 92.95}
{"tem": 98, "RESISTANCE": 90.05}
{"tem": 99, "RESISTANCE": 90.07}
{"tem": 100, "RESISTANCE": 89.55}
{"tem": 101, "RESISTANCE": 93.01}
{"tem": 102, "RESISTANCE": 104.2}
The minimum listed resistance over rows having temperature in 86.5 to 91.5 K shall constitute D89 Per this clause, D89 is 98.1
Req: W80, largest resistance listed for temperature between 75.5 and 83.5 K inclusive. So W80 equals 126.1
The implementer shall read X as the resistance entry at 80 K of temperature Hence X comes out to 114.3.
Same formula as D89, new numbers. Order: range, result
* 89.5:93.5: 86.86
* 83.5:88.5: 101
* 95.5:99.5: 90.05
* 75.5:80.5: 107.7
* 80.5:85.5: 112.1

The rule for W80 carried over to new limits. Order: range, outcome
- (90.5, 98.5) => 103.1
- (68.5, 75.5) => 133.4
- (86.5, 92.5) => 112.6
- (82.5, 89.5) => 121.1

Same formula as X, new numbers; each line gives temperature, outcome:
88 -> 101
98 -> 90.05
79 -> 108.8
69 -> 133.4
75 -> 124.5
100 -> 89.55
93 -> 86.86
